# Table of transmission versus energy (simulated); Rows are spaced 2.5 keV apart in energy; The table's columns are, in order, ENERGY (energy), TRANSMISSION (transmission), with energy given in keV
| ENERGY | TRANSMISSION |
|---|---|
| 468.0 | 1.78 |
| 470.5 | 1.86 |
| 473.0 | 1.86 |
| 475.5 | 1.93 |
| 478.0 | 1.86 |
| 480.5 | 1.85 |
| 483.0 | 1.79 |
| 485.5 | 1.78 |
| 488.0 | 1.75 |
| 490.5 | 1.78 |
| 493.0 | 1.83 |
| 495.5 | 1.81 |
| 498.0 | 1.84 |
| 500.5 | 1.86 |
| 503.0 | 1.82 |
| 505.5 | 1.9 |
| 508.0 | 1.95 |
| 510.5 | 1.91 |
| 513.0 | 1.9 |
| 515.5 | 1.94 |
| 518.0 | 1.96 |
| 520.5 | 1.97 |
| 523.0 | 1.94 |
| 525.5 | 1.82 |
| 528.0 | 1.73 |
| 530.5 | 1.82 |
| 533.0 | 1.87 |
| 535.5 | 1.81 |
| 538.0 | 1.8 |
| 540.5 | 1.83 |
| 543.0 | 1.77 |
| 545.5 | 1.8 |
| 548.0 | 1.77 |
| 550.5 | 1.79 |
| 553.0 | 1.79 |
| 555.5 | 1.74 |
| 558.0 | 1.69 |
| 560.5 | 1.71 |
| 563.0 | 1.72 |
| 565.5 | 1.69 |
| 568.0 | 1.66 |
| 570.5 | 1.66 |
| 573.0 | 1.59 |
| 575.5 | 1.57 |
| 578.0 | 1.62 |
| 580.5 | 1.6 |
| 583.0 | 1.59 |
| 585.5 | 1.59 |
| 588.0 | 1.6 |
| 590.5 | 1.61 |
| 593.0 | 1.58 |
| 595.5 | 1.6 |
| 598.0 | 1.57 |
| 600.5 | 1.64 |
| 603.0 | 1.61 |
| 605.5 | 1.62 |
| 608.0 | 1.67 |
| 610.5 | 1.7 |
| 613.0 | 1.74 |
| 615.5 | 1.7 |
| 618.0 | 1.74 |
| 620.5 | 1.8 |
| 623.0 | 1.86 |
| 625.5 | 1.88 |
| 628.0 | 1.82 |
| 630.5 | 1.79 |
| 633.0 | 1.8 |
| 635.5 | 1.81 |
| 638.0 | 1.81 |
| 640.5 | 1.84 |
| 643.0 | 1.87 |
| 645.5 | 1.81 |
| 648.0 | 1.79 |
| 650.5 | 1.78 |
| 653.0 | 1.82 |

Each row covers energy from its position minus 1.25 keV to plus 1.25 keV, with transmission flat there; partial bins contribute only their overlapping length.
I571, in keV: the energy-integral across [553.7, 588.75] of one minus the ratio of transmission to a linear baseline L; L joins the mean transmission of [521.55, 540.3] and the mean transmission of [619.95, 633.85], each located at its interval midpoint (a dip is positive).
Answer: 3.45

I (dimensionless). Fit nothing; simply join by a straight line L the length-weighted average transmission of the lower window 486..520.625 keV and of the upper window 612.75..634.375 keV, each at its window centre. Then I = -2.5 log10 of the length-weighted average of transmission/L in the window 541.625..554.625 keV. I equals 0.034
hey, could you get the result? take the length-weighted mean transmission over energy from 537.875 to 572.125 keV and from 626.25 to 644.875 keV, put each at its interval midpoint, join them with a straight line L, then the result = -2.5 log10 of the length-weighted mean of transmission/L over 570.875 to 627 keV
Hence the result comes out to 0.080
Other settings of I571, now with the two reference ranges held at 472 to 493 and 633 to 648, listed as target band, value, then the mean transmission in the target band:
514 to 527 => -0.7 keV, 1.92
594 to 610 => 1.8 keV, 1.62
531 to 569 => 1.2 keV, 1.76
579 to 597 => 2.2 keV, 1.6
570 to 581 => 1.3 keV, 1.61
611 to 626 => 0.4 keV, 1.78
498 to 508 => -0.2 keV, 1.87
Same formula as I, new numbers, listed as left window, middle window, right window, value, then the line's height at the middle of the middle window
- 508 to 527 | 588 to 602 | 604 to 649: 0.14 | 1.82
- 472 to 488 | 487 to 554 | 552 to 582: -0.05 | 1.76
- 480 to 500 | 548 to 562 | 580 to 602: -0.05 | 1.67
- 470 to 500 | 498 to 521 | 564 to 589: -0.08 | 1.77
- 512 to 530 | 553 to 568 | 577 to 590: 0.00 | 1.71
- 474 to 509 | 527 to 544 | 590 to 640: -0.01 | 1.8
